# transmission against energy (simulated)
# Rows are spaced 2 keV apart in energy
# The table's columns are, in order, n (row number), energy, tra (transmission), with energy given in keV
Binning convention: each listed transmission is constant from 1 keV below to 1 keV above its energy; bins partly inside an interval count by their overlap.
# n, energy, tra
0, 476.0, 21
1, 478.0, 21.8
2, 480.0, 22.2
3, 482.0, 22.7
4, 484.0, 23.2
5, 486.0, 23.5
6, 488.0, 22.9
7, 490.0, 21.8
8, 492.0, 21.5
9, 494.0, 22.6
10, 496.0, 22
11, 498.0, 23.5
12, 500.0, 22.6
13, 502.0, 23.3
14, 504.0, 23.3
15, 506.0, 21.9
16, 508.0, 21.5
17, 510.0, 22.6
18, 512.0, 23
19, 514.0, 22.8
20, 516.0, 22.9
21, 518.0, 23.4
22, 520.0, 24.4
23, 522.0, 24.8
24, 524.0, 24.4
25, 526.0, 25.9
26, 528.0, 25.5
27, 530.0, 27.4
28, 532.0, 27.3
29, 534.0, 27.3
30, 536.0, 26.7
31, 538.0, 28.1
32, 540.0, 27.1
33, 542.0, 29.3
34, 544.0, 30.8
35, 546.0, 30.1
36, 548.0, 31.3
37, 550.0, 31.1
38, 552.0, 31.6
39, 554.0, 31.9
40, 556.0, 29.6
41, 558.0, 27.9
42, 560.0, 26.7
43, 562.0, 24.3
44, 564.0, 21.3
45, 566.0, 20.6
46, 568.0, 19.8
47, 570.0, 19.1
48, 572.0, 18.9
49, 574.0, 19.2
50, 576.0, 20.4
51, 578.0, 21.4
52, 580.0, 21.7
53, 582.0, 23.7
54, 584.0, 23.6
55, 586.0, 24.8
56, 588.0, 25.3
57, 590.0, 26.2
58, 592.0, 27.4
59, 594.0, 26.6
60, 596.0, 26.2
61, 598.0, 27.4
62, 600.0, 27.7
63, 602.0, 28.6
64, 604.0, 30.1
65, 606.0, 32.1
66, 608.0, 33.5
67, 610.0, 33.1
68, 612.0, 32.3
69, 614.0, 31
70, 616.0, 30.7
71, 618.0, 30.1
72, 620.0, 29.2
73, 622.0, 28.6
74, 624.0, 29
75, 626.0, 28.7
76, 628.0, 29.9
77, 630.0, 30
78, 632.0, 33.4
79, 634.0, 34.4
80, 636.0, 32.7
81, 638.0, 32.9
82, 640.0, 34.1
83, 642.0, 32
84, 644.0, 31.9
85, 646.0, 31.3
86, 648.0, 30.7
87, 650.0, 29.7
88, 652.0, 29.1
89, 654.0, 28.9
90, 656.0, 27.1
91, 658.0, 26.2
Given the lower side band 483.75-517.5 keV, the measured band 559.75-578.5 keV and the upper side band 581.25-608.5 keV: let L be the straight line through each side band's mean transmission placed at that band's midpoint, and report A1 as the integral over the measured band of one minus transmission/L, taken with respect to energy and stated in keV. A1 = 3.6 keV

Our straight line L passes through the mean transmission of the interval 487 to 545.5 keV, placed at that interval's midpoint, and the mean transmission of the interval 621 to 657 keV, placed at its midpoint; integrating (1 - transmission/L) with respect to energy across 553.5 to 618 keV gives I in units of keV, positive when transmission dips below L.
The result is 4.81 keV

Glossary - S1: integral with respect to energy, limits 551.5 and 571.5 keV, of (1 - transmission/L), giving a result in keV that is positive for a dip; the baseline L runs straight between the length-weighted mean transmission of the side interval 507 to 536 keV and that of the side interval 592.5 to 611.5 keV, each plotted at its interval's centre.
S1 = 1.5 keV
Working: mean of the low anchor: 24.6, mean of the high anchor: 29.5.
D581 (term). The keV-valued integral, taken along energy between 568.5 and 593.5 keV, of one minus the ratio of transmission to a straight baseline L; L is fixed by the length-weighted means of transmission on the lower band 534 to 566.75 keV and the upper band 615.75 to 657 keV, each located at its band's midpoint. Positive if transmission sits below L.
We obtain 5.48 keV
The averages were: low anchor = 28.1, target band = 22.7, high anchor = 30.7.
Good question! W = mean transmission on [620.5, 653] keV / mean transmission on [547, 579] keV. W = 1.26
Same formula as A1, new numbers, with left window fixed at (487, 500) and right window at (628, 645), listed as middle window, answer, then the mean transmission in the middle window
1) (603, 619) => -0.5 keV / 31.6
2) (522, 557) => -3.8 keV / 28.4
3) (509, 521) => 0.4 keV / 23.2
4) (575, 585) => 2.2 keV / 22.2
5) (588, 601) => 1.2 keV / 26.8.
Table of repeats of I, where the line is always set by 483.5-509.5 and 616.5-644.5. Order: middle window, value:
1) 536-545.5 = -1.2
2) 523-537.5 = -1.0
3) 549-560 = -1.6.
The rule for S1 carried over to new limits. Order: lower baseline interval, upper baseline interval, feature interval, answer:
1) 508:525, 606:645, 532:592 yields 2.3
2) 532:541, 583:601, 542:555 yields -1.9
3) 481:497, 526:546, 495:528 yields 2.2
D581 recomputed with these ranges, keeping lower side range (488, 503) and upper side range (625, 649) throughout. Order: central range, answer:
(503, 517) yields 0.5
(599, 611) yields -0.4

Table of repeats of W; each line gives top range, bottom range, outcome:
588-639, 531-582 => 1.17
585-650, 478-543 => 1.25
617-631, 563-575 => 1.48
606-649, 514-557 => 1.14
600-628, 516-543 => 1.16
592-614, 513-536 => 1.18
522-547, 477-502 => 1.21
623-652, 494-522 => 1.37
